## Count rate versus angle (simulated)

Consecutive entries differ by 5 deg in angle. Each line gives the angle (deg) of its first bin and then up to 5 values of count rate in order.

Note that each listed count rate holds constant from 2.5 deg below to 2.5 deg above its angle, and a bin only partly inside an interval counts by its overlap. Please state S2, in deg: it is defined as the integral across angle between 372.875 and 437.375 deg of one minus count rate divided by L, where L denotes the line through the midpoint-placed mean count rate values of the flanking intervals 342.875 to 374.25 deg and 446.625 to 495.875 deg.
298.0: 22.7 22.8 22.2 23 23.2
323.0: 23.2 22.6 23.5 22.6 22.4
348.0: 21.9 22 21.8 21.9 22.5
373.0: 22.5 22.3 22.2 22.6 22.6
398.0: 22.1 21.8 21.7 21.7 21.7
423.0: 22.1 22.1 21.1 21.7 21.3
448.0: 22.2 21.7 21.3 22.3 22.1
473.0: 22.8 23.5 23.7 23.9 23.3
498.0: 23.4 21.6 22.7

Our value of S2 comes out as 0.98 deg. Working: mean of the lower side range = 22.1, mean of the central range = 22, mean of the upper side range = 22.7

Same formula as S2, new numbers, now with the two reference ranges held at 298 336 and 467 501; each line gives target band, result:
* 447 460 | 0.8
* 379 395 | 0.4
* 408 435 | 1.6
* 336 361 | 0.9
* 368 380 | 0.3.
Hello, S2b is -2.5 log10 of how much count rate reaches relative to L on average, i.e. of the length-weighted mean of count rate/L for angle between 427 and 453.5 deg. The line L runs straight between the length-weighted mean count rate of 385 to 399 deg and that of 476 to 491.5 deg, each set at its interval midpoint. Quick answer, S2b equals 0.07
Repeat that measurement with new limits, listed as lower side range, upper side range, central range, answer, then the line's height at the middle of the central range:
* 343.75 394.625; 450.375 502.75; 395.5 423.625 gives 0.03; 22.4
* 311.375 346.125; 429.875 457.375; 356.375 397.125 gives 0.00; 22.4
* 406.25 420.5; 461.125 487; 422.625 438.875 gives 0.02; 22.1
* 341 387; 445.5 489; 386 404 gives 0.00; 22.3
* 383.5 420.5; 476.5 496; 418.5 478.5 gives 0.05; 22.9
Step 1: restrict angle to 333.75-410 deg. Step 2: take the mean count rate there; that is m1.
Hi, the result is 22.2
